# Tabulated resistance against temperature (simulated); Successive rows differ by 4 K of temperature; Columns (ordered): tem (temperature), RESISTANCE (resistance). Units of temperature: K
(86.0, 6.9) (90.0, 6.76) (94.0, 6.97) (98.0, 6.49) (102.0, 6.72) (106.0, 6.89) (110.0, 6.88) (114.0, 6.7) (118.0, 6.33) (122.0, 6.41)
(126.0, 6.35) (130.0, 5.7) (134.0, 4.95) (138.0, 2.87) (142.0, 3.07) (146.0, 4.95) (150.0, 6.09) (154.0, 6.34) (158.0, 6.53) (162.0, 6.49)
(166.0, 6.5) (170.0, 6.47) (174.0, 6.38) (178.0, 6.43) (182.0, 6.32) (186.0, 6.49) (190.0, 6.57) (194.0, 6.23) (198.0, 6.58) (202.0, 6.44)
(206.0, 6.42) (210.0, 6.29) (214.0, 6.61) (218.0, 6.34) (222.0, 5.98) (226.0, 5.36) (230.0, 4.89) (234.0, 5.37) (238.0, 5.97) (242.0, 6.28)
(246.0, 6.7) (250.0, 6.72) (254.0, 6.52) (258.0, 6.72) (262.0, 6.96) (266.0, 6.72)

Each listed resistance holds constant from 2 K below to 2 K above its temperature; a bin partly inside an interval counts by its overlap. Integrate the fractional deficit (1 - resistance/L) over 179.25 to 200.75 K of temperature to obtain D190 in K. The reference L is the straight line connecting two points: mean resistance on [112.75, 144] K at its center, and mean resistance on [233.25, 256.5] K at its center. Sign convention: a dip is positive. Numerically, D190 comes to -2.28 K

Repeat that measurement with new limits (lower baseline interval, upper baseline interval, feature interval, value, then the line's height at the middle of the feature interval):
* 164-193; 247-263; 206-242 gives 3.8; 6.6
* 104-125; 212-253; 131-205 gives 5.4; 6.36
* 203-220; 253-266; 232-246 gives 1.3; 6.61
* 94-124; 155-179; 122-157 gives 7.4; 6.55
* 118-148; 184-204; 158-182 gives -2.3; 5.88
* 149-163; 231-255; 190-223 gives -0.6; 6.27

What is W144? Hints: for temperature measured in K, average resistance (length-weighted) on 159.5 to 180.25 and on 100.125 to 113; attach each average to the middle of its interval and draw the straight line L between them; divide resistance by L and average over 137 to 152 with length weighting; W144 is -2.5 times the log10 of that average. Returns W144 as 0.46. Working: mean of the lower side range 6.82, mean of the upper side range 6.45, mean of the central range 4.34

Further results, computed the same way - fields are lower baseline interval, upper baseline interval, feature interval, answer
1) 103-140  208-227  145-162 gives -0.02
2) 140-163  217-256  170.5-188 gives -0.13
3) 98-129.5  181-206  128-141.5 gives 0.44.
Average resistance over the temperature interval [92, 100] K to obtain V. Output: 6.73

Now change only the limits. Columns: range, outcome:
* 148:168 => 6.39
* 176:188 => 6.41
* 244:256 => 6.65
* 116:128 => 6.36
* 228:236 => 5.13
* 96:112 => 6.74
